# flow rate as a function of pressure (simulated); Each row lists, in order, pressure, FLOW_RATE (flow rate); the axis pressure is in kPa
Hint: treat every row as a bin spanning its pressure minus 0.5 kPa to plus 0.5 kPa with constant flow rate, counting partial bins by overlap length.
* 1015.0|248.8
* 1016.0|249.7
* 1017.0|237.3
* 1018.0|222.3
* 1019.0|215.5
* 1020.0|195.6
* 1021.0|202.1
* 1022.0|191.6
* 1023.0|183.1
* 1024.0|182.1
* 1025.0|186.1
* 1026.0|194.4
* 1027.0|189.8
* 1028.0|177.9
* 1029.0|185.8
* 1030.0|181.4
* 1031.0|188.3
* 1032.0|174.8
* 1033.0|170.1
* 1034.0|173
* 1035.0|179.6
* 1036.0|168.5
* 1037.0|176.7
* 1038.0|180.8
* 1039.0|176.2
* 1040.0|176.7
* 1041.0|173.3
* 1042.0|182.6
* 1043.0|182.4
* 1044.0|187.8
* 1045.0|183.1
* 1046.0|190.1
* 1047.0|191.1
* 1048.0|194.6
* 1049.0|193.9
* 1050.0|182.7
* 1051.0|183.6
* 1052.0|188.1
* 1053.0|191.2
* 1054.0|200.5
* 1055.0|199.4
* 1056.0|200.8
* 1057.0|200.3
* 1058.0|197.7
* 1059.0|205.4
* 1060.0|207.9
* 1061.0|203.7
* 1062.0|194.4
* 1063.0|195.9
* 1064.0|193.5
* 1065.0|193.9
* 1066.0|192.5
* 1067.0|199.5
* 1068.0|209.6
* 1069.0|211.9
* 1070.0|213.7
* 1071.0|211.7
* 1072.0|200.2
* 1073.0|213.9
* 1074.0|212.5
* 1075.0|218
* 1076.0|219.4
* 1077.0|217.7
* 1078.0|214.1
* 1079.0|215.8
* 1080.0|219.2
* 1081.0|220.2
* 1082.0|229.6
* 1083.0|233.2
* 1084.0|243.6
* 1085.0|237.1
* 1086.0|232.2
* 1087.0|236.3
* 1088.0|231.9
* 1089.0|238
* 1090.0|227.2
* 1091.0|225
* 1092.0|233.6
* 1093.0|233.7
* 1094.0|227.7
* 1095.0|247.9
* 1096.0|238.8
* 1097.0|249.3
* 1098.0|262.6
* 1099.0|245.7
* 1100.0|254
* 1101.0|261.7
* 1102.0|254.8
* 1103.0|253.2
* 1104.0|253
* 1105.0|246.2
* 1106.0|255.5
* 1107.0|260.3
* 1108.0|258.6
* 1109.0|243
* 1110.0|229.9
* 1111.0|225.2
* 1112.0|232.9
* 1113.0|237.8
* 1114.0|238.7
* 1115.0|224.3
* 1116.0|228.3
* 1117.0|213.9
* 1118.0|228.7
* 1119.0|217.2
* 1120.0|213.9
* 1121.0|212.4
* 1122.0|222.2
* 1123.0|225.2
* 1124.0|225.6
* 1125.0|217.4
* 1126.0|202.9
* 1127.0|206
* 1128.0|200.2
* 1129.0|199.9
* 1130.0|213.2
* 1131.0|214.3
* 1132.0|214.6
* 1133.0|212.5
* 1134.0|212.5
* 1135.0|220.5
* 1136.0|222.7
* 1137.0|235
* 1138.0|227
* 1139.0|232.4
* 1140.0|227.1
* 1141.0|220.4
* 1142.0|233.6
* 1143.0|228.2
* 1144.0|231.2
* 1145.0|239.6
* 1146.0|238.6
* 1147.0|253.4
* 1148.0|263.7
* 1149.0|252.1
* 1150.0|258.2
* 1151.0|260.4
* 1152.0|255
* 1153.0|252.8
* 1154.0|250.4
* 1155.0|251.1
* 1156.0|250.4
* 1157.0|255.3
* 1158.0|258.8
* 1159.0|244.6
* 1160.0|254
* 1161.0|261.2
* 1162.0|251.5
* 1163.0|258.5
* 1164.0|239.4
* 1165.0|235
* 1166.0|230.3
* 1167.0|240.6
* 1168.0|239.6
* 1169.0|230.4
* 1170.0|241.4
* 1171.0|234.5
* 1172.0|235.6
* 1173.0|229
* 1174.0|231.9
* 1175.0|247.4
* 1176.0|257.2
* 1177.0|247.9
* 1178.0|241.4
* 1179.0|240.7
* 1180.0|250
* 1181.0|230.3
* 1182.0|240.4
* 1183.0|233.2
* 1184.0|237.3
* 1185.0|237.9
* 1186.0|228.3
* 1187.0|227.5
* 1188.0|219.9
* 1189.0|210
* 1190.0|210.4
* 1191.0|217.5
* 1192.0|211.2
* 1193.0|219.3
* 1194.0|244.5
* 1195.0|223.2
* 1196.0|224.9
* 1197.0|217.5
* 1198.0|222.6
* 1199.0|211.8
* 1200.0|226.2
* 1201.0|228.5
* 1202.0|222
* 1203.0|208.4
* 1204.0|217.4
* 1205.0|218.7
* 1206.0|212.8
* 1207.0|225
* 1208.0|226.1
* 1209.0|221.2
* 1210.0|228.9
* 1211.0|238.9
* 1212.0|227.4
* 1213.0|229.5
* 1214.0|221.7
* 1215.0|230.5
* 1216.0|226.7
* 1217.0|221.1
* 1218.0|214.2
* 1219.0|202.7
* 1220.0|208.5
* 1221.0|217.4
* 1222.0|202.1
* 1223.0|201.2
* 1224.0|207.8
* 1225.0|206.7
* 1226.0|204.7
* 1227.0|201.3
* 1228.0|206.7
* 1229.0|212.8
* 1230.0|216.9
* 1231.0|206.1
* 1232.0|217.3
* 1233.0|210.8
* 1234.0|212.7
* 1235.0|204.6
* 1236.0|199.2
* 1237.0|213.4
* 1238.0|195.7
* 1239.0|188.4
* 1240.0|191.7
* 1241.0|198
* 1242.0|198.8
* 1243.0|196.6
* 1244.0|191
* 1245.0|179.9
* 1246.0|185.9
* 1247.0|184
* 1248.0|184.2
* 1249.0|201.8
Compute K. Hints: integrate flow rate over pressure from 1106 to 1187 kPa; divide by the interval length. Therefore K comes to 235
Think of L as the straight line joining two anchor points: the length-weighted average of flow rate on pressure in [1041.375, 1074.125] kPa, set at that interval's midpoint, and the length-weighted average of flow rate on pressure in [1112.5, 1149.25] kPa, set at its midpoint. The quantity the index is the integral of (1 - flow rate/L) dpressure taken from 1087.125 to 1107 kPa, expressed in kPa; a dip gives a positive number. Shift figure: -3.1 kPa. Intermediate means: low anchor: 197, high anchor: 224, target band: 244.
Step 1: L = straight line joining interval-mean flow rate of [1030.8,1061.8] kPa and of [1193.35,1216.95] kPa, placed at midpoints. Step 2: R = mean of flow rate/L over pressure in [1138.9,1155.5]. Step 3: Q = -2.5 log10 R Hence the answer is -0.16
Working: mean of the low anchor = 187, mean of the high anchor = 224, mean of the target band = 244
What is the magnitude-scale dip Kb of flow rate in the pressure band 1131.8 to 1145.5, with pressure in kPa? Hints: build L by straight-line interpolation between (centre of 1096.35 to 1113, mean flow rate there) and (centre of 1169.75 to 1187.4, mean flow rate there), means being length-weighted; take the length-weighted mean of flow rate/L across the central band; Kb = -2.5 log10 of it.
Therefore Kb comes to 0.08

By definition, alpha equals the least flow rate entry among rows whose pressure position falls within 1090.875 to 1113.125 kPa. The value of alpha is 225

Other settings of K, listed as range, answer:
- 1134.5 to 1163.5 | 244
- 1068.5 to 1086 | 220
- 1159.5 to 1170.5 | 244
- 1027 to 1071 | 190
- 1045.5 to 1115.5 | 221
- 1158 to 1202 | 234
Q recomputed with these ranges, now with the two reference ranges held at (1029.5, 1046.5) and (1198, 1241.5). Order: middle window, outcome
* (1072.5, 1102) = -0.23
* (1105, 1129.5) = -0.17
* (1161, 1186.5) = -0.17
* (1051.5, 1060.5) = -0.09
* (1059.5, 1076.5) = -0.11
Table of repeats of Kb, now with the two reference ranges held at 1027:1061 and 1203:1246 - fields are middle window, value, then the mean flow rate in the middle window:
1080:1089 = -0.21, 233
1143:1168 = -0.23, 249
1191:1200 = -0.08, 222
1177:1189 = -0.15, 235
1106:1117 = -0.21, 238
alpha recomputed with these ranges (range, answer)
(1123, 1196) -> 199.9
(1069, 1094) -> 200.2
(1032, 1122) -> 168.5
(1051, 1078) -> 183.6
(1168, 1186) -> 228.3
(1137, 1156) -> 220.4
